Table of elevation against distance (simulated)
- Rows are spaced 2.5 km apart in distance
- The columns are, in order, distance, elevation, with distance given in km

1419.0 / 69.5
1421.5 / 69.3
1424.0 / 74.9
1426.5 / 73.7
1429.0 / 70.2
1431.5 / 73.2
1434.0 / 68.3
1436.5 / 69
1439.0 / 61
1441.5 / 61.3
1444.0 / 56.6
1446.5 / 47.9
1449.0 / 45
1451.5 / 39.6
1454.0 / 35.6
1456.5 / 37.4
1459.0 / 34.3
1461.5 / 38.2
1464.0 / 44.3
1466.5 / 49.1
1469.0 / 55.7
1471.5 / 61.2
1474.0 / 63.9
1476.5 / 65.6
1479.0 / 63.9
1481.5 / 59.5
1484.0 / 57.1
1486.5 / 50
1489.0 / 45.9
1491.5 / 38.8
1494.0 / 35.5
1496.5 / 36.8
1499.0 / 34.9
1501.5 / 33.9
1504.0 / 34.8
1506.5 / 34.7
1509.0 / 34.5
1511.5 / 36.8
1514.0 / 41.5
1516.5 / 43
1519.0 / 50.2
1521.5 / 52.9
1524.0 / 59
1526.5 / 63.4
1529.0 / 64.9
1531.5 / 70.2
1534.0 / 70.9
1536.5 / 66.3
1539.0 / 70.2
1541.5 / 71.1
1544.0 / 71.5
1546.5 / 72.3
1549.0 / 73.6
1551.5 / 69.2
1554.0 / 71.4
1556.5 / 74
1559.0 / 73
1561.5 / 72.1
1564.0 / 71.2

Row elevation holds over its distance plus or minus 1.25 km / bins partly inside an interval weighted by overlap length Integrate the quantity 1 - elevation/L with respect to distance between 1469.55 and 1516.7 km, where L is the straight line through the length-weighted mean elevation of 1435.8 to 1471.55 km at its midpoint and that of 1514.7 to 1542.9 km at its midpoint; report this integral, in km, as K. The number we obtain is 7.4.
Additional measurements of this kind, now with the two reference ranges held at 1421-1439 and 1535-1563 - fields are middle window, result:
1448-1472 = 9.3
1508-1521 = 5.3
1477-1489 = 2.4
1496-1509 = 6.6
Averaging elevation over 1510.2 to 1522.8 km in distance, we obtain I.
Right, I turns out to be 44.9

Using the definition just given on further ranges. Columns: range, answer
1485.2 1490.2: 48.1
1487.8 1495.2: 40.1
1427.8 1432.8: 71.7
